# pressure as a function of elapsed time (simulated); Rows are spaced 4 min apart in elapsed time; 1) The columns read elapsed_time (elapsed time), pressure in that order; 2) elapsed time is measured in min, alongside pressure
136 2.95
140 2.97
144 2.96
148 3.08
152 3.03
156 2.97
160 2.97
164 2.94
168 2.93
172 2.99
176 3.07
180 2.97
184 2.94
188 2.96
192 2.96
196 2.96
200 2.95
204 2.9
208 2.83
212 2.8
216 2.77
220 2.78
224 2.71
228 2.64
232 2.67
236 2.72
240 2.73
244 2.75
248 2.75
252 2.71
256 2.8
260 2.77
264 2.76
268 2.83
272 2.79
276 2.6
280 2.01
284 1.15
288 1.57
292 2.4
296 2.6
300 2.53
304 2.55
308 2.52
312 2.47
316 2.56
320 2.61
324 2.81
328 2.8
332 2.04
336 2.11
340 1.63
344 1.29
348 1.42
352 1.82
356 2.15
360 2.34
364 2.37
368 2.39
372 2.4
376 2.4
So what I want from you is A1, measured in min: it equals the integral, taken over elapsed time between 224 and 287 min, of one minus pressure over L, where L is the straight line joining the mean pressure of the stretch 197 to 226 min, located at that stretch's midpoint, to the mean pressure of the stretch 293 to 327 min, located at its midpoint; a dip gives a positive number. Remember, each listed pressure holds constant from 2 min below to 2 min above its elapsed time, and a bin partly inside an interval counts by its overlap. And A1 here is 3.5 min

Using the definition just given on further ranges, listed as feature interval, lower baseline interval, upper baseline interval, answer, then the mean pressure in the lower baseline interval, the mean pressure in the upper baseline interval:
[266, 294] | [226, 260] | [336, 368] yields 3.0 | 2.72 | 1.91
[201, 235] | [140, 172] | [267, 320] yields -0.9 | 2.98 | 2.35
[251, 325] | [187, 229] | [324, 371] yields -2.2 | 2.84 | 2.07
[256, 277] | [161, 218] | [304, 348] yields -1.8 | 2.93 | 2.26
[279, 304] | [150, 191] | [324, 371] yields 2.8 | 2.98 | 2.07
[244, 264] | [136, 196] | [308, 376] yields -1.2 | 2.98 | 2.22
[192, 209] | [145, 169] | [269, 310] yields -1.0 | 2.99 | 2.29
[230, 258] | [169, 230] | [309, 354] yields -1.0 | 2.88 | 2.15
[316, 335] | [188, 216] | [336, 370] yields -3.8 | 2.9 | 1.94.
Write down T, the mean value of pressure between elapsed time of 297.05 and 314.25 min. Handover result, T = 2.52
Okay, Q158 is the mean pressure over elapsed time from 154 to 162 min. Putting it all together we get 2.97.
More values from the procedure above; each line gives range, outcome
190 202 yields 2.96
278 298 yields 1.95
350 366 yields 2.17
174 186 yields 2.99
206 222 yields 2.79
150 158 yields 3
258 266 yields 2.76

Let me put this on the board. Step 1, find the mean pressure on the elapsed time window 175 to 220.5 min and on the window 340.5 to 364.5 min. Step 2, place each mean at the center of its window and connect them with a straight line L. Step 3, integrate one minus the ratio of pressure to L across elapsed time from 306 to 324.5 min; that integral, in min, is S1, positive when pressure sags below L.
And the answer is -4.2 min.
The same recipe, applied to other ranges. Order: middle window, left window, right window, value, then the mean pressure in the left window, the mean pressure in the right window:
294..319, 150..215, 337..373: -3.3 min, 2.95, 1.97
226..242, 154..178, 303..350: -0.2 min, 2.98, 2.23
